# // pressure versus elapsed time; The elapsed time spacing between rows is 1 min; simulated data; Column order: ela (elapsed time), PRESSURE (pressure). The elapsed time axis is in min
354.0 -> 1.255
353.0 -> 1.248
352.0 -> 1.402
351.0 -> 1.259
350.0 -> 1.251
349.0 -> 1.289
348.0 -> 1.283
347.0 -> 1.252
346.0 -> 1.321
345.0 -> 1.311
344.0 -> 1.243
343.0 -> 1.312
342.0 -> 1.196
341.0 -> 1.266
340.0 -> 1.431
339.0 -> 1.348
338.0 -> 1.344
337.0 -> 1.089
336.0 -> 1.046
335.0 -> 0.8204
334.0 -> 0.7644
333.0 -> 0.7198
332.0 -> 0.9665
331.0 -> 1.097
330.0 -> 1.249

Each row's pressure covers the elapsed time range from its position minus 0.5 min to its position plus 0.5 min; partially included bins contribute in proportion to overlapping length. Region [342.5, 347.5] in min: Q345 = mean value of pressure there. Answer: 1.29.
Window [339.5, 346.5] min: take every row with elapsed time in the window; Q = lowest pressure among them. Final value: 1.196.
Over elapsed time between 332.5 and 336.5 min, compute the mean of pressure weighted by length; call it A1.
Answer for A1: 0.838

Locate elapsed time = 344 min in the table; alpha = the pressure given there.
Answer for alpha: 1.243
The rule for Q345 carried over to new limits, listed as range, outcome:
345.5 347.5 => 1.29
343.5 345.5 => 1.28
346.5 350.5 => 1.27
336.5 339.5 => 1.26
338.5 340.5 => 1.39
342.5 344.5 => 1.28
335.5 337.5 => 1.07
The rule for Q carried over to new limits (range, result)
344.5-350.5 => 1.251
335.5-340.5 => 1.046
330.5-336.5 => 0.7198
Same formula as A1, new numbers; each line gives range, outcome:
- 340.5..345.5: 1.27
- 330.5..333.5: 0.928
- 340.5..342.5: 1.23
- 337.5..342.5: 1.32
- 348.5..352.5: 1.3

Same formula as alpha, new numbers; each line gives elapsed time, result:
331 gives 1.097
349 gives 1.289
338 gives 1.344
